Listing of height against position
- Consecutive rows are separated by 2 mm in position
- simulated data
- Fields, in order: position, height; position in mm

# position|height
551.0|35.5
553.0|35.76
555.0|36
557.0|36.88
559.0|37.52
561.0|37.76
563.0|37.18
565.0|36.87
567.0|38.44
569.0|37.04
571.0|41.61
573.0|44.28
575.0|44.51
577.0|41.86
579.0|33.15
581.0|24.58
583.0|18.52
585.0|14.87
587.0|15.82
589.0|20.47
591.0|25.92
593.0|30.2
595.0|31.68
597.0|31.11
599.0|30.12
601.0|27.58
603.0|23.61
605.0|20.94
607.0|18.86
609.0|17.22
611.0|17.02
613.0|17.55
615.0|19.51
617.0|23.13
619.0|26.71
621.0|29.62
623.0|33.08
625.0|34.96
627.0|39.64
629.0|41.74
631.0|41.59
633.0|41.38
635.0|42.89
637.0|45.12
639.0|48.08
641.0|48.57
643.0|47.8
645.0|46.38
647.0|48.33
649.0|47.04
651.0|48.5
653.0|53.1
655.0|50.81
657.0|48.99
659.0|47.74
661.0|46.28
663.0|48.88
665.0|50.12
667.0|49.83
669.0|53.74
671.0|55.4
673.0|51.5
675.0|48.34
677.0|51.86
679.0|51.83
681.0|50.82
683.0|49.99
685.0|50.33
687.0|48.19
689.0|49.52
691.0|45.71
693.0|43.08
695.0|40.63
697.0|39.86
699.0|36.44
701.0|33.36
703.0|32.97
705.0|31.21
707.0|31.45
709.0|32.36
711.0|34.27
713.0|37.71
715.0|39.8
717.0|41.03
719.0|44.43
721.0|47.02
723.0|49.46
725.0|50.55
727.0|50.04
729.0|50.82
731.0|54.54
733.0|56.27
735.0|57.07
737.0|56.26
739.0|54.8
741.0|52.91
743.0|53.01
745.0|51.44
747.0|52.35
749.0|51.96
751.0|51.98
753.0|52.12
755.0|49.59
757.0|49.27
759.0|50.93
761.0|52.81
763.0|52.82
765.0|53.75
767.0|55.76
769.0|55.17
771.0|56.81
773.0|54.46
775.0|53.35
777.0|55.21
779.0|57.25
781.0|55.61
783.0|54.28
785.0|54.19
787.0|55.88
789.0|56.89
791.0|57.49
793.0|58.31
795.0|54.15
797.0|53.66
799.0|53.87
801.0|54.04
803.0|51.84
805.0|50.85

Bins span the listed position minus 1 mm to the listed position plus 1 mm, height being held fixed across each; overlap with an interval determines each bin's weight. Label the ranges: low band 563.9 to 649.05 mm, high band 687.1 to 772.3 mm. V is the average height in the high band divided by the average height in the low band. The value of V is 1.45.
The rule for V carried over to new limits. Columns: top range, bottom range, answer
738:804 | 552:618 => 1.84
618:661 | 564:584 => 1.21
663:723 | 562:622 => 1.57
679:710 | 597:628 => 1.62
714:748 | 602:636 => 1.76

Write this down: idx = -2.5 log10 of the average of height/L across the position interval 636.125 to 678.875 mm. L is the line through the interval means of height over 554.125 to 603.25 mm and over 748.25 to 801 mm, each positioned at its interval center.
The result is -0.20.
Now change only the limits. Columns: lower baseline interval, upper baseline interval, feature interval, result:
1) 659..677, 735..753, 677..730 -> 0.201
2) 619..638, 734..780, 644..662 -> -0.180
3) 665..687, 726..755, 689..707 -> 0.331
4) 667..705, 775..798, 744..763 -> 0.021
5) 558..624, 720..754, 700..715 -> 0.376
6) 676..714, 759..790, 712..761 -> -0.038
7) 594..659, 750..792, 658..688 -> -0.203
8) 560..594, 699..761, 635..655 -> -0.239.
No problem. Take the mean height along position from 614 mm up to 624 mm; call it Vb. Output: 26.4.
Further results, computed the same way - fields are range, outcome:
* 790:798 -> 55.9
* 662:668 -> 49.6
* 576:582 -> 33.2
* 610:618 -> 19.3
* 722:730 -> 50.2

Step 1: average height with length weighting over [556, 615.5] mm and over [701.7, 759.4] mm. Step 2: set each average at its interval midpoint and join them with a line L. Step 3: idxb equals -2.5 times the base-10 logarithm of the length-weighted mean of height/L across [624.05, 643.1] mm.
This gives -0.22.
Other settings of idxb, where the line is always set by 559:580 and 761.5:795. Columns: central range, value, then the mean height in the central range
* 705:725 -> 0.26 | 39.8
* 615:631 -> 0.32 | 32.4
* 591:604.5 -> 0.40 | 28.5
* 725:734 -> -0.02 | 52.7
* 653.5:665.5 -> -0.06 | 48.9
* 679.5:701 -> 0.08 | 45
